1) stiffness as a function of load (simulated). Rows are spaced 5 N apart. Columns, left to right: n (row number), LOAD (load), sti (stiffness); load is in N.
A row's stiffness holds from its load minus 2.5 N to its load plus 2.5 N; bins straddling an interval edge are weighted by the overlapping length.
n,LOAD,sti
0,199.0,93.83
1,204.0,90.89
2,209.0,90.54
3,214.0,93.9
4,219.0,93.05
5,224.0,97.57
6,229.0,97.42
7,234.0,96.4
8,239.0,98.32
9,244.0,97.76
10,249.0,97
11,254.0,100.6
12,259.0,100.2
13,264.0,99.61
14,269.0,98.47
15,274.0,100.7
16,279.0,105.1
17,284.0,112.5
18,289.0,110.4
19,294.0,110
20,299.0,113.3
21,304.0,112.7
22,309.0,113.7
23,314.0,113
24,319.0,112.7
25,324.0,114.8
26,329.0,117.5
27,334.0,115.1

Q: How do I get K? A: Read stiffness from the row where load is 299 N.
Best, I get 113.3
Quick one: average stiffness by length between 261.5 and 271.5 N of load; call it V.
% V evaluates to 99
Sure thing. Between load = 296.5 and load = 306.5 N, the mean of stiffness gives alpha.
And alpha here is 113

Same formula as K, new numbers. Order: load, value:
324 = 114.8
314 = 113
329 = 117.5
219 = 93.05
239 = 98.32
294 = 110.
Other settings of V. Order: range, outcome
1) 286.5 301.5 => 111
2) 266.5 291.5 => 105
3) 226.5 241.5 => 97.4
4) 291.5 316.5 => 113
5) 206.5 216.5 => 92.2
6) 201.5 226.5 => 93.2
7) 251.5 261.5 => 100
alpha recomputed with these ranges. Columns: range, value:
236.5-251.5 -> 97.7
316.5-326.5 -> 114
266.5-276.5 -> 99.6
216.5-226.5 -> 95.3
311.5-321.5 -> 113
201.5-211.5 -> 90.7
